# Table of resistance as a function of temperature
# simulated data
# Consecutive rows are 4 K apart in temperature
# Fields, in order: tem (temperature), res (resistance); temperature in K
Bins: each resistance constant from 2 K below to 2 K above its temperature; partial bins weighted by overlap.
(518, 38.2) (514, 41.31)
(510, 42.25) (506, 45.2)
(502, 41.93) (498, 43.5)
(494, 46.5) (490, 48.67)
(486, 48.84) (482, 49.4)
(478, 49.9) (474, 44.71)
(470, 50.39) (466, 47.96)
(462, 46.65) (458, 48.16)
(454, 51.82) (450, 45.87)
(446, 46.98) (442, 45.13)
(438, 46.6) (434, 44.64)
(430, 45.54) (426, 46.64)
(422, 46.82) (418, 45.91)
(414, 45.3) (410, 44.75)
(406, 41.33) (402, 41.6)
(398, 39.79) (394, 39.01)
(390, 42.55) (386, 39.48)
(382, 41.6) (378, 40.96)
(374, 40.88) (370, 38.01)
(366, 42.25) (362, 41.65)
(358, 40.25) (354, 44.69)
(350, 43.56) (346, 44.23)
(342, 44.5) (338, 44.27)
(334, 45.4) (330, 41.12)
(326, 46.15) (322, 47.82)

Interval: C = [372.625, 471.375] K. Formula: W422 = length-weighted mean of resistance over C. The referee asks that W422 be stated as 44.6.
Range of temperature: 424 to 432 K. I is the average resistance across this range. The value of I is 46.1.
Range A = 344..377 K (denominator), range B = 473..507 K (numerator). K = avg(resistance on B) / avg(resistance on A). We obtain 1.11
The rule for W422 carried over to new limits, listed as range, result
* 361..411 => 41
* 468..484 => 48.6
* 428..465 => 46.9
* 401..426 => 44.6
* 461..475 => 47.7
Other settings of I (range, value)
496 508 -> 43.5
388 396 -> 40.8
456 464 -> 47.4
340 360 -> 43.4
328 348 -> 43.9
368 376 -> 39.4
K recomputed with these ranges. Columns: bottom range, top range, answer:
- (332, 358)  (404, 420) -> 1.00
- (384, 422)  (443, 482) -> 1.13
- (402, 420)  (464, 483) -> 1.10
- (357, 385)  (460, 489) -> 1.18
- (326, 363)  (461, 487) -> 1.11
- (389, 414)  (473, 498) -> 1.14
